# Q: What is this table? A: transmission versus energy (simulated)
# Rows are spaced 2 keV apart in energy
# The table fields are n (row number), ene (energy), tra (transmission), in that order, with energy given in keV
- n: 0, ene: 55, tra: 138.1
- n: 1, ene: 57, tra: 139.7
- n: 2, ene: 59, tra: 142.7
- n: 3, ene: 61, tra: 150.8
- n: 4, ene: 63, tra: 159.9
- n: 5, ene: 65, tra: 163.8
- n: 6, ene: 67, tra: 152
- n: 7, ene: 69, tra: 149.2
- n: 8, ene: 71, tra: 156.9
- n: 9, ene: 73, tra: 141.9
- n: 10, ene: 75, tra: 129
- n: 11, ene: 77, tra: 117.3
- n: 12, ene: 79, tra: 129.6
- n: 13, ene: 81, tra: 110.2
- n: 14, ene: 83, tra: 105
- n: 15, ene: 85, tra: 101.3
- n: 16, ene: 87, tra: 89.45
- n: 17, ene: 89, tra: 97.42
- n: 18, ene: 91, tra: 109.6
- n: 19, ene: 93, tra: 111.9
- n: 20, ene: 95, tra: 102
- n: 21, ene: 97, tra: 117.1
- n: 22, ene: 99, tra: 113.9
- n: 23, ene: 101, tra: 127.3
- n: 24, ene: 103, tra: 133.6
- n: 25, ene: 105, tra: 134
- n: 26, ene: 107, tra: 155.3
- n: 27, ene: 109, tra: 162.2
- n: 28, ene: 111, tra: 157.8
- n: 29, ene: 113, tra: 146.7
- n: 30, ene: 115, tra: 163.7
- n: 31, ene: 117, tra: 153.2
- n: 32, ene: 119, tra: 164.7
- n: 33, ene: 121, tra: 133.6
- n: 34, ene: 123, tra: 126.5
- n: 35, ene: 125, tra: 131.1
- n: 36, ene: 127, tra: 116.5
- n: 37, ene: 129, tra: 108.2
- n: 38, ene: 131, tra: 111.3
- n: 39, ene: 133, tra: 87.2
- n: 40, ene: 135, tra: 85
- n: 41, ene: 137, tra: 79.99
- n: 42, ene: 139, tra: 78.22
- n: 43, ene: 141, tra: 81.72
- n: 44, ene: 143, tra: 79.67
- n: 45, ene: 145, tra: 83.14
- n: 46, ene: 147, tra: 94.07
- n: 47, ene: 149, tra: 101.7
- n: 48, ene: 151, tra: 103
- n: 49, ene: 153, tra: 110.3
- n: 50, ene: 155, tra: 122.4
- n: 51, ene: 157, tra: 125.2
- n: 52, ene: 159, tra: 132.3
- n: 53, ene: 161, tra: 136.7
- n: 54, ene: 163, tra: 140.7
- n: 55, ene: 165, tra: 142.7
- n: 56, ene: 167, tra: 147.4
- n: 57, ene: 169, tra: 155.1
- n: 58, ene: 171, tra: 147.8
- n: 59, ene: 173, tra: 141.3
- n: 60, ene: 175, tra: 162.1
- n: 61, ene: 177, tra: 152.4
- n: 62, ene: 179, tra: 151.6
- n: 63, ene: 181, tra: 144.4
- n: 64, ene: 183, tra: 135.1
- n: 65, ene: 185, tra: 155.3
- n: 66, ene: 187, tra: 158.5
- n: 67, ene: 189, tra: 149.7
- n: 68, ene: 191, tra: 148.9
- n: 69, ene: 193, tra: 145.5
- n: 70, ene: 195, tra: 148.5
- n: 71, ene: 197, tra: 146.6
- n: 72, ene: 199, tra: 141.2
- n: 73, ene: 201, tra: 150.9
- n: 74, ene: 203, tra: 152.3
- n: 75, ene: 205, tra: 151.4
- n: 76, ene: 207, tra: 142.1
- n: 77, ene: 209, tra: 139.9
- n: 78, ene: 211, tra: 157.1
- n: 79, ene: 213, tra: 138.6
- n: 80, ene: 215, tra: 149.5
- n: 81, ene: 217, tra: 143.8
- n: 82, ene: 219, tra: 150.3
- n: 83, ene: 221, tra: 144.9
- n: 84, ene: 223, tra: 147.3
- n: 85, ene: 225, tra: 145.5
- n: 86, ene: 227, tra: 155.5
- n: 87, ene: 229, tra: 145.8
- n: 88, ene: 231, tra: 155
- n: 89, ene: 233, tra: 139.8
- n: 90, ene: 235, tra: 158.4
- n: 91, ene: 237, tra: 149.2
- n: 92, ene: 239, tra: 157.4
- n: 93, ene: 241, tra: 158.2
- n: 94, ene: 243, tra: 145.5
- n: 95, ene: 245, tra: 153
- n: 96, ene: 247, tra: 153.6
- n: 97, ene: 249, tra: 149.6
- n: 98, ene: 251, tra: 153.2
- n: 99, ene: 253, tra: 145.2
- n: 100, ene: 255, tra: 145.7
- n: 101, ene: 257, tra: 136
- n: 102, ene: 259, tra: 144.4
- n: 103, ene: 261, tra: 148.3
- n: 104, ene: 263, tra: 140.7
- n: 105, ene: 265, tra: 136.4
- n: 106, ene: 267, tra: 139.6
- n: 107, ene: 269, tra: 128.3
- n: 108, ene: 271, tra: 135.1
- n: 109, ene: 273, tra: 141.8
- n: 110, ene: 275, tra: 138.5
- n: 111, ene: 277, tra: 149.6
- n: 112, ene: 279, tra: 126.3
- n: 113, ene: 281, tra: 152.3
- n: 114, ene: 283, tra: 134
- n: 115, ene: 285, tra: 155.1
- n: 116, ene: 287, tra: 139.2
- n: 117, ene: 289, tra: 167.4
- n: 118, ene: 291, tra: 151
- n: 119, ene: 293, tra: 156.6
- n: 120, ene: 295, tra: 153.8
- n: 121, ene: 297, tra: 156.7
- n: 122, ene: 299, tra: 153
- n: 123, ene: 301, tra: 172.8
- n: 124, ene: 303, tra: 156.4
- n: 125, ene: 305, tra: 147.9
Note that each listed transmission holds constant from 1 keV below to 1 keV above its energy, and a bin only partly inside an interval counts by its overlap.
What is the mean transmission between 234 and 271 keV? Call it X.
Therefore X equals 146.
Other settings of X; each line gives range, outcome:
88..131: 131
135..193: 127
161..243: 149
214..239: 149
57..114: 131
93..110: 130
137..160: 100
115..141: 115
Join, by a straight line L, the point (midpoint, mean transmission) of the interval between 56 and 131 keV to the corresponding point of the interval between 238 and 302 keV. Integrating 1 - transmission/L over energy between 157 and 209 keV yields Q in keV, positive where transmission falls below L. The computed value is -2.5 keV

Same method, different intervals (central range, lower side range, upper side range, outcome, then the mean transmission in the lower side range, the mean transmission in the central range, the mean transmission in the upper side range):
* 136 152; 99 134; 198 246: 5.9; 135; 87.7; 149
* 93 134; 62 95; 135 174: -3.7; 126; 132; 115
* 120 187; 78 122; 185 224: 8.1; 128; 122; 148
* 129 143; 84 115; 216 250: 4.6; 125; 88.2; 150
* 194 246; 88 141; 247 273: -4.5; 123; 149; 142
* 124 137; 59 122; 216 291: 3.1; 134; 105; 146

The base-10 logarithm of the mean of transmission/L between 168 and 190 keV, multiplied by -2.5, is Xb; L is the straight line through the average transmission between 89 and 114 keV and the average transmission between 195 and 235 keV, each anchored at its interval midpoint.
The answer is -0.06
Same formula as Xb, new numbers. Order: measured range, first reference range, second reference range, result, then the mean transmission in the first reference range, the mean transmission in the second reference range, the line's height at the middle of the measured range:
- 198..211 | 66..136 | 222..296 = -0.06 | 127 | 147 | 140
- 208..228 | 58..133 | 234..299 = -0.04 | 131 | 147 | 143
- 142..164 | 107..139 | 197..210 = 0.20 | 128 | 146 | 135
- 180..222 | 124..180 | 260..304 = -0.14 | 118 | 147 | 129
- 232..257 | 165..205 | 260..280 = -0.06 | 149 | 138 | 142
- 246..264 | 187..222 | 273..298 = 0.01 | 147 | 148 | 148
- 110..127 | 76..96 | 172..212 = -0.21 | 107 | 149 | 120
